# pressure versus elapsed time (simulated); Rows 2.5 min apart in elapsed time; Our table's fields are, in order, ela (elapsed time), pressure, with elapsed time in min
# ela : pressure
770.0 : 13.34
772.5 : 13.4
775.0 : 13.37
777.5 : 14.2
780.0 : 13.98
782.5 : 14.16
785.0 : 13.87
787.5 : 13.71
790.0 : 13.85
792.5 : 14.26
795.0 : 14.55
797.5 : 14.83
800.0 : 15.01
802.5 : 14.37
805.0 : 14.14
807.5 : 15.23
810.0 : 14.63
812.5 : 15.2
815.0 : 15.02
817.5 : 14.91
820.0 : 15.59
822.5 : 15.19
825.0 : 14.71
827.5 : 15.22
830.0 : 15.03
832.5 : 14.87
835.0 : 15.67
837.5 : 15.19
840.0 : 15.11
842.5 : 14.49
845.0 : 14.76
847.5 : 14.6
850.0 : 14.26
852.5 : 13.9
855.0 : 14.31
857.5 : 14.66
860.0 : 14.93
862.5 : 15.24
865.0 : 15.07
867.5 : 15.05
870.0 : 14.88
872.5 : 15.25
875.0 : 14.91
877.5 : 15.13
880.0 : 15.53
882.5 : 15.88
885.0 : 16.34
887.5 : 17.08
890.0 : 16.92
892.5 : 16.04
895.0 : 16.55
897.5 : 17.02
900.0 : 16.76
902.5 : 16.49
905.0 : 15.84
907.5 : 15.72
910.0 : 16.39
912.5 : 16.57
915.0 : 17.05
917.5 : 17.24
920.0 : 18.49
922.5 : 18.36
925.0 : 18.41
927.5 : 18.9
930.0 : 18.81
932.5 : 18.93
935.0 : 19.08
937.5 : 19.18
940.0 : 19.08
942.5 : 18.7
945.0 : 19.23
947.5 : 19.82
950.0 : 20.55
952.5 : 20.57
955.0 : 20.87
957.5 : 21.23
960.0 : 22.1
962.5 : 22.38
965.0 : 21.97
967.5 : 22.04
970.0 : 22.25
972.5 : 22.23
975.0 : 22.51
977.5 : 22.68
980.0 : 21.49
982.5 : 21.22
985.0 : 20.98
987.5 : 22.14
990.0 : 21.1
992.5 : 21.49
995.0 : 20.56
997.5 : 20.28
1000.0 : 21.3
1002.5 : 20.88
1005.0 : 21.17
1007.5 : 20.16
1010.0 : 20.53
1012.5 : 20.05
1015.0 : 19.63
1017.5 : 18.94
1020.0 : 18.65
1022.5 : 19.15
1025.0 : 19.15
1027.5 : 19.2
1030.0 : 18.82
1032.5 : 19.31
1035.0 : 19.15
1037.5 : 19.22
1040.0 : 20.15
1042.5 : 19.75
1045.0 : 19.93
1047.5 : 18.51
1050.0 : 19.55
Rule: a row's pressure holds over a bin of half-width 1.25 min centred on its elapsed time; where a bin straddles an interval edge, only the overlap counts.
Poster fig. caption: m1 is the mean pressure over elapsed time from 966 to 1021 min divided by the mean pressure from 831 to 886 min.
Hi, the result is 1.4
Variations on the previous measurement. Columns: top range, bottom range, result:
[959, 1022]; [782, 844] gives 1.43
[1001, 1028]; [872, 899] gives 1.23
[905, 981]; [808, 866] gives 1.32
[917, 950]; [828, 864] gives 1.28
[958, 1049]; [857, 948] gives 1.22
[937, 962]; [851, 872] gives 1.37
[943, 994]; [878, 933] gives 1.26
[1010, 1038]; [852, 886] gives 1.28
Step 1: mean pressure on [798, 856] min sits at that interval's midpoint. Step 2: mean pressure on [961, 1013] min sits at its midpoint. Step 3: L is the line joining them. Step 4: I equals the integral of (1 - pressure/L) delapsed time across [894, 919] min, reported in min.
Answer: 2.1 min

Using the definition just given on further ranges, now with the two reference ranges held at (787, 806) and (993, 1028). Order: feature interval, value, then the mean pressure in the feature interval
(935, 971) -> -4.1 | 20.6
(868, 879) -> 0.9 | 15.1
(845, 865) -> 1.7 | 14.6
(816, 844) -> 0.3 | 15.1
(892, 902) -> 0.2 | 16.6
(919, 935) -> -0.8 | 18.7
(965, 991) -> -3.7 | 21.9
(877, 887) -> 0.5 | 15.9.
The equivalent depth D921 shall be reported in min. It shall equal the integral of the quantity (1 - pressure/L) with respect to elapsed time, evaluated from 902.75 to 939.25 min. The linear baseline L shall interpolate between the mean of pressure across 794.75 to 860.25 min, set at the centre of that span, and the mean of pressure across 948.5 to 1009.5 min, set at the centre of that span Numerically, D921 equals 2.2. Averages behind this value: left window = 14.8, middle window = 17.8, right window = 21.4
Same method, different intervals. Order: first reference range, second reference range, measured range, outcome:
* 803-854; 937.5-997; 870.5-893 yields 1.9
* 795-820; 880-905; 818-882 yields 2.9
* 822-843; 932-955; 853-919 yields 5.2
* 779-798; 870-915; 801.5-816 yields -0.2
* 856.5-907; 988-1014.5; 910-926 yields -0.3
